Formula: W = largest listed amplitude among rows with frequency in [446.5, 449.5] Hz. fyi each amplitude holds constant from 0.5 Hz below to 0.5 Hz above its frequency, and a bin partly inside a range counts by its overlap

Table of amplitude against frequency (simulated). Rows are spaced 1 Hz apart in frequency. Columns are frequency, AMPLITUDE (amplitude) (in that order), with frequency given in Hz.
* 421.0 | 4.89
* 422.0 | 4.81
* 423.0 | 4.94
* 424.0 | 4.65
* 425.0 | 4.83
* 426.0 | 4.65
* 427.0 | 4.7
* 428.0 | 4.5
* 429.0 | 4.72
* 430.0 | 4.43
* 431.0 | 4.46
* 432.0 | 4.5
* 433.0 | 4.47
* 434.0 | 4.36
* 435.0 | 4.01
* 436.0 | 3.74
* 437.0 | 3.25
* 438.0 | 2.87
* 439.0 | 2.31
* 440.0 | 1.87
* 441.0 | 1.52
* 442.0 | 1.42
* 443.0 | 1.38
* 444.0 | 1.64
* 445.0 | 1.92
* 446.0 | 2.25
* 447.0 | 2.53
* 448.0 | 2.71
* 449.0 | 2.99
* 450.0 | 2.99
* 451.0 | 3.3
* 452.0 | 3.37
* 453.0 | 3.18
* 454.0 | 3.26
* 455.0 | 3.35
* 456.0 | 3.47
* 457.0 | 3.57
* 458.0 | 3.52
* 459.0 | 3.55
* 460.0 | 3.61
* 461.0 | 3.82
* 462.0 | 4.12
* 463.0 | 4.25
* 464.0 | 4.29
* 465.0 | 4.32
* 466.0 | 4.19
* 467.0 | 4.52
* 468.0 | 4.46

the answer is 2.99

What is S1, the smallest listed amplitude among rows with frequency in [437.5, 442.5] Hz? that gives 1.42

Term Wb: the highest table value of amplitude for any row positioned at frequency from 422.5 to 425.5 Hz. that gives 4.94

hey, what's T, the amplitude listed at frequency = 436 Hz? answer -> 3.74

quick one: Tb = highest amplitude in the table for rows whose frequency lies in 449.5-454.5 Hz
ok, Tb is 3.37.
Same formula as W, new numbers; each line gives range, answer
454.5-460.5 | 3.61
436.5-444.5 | 3.25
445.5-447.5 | 2.53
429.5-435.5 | 4.5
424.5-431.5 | 4.83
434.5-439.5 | 4.01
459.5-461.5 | 3.82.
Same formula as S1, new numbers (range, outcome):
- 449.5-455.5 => 2.99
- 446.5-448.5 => 2.53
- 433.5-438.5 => 2.87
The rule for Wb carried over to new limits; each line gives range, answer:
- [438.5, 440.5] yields 2.31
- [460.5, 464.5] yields 4.29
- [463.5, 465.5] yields 4.32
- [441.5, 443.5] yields 1.42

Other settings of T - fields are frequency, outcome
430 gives 4.43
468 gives 4.46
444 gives 1.64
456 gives 3.47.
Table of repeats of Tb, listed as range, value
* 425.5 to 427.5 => 4.7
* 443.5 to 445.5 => 1.92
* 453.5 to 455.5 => 3.35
